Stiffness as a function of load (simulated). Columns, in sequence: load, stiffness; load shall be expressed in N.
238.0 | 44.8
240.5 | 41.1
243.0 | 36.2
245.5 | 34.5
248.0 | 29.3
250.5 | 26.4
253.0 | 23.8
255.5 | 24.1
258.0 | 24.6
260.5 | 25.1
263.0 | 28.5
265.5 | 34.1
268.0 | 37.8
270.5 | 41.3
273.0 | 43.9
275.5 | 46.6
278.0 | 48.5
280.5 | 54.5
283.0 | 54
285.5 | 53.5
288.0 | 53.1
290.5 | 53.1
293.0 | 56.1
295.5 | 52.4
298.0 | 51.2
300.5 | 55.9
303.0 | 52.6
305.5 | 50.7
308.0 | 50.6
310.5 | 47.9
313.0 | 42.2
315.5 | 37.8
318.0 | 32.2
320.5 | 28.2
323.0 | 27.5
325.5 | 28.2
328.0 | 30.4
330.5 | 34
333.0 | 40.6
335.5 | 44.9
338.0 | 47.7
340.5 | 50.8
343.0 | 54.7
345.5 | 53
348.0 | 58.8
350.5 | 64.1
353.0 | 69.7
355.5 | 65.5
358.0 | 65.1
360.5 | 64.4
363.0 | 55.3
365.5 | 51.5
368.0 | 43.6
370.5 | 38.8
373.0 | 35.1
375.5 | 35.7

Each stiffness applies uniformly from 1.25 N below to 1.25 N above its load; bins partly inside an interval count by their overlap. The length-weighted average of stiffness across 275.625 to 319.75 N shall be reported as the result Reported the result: 49.5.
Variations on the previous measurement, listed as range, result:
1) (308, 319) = 41.4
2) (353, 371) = 56.6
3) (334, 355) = 55.6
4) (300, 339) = 40.4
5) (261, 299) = 46.8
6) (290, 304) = 53.6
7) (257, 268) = 29.3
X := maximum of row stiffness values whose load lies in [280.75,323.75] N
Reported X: 56.1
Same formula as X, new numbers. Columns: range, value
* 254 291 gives 54.5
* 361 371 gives 55.3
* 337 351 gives 64.1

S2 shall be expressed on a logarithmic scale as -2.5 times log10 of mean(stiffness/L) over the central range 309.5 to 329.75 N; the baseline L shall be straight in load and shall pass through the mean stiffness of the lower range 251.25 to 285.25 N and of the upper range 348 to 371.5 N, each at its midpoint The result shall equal 0.388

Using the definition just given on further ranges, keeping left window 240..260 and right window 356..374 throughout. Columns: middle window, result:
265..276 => -0.22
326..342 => 0.12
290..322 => -0.18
